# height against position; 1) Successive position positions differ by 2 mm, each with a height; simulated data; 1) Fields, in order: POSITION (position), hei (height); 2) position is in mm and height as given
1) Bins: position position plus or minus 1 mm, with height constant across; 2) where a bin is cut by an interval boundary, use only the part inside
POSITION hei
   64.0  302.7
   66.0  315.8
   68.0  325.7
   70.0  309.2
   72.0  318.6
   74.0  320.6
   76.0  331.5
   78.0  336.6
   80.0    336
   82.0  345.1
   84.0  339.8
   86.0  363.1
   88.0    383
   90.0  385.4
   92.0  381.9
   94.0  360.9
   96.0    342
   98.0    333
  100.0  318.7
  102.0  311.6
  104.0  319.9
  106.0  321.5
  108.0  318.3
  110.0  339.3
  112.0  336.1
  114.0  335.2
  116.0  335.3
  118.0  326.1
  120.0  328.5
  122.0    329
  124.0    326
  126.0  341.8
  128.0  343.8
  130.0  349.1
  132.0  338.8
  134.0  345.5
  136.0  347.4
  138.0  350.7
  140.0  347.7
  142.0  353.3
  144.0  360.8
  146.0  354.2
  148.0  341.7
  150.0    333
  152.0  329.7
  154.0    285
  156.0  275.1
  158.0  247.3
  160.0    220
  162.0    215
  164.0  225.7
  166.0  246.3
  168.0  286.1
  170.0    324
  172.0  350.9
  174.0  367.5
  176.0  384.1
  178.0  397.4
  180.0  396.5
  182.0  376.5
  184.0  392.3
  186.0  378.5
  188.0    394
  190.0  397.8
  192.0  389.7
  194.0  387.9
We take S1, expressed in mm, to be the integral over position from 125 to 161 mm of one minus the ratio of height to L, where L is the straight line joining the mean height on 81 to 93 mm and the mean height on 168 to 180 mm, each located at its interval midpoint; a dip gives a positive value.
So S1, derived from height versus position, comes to 3.7 mm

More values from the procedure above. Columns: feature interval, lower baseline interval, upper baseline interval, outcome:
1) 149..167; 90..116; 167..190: 4.80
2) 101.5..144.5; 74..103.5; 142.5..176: -1.69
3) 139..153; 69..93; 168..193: 0.74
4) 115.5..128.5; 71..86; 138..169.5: -0.81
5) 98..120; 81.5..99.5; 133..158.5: 1.41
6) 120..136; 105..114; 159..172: -1.70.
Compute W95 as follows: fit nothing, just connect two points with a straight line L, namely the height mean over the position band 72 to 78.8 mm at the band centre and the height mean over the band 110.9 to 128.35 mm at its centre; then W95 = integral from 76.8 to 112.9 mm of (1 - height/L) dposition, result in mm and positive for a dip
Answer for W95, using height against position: -1.4 mm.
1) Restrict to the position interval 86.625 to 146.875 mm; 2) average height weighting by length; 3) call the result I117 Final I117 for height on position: 342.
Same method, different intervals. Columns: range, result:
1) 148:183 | 310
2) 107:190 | 332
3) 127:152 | 346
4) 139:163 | 305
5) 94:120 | 329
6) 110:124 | 332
